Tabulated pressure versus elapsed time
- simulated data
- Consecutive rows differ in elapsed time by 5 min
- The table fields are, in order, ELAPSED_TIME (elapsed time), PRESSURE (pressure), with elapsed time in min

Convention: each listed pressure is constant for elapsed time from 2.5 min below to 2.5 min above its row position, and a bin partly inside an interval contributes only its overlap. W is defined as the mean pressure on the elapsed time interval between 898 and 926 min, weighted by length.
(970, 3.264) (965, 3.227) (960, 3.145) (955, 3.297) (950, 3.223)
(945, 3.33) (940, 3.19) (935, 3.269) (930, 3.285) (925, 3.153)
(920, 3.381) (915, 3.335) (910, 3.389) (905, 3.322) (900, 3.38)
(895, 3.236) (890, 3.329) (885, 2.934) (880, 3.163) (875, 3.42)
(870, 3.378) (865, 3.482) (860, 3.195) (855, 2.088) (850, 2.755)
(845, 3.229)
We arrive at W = 3.34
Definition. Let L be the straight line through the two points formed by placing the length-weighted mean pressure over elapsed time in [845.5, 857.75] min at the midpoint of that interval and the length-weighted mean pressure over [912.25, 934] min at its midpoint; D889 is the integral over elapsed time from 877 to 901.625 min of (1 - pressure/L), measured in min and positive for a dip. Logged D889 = -2.2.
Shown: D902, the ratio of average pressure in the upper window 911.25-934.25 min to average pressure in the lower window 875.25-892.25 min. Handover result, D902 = 1.04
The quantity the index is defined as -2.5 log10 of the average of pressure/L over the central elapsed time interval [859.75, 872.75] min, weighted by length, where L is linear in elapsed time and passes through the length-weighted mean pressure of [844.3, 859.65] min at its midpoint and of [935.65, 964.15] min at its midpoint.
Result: -0.21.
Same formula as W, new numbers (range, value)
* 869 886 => 3.24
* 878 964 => 3.26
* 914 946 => 3.27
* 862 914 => 3.3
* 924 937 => 3.24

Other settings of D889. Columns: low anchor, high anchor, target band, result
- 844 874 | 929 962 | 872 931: -2.64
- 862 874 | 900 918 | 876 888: 1.03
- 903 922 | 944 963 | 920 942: 0.42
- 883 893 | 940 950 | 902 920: -0.89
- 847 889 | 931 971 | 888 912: -1.51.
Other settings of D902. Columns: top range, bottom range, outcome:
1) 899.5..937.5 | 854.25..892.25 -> 1.04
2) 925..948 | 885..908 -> 0.99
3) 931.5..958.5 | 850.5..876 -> 1.06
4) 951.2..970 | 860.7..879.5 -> 0.96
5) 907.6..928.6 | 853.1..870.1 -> 1.10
